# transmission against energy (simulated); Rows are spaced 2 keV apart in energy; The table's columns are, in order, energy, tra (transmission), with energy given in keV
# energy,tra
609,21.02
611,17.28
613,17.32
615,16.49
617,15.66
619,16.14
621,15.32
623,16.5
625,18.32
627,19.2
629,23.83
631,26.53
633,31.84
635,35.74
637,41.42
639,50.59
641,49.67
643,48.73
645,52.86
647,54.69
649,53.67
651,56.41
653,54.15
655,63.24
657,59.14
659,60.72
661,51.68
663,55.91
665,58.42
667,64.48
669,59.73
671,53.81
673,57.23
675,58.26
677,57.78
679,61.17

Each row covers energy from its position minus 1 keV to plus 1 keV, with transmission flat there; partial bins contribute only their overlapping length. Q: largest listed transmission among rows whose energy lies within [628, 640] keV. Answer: 50.59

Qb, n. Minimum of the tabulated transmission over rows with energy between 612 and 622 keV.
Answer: 15.32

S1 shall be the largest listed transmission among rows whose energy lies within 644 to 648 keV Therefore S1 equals 54.69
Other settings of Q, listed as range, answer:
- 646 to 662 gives 63.24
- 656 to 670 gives 64.48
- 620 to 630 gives 23.83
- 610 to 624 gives 17.32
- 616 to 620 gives 16.14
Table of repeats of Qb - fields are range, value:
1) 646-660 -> 53.67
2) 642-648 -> 48.73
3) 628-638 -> 23.83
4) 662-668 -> 55.91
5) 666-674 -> 53.81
